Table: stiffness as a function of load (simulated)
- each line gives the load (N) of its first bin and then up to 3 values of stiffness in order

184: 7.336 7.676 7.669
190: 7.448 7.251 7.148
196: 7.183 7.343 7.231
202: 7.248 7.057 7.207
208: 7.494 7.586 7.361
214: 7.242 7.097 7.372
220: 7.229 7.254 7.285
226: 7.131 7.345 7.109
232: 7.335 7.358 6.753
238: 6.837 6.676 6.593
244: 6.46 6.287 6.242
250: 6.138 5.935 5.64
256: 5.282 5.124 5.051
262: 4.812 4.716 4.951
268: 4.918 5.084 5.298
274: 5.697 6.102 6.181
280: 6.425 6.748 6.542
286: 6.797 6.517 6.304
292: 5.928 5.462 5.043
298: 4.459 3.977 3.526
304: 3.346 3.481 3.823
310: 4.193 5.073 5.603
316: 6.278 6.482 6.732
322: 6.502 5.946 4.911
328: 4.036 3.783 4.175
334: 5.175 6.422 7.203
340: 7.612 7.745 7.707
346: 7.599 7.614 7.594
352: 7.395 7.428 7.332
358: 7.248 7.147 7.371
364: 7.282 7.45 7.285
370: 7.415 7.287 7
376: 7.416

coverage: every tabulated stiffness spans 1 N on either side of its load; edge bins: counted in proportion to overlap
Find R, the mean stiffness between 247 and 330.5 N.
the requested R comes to 5.37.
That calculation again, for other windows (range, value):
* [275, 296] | 6.24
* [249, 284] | 5.56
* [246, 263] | 5.57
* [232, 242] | 6.92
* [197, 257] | 6.9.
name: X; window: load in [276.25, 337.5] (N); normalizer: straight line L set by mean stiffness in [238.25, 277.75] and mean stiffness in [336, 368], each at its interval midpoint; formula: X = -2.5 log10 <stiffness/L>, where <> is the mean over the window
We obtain 0.22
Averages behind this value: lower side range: 5.67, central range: 5.35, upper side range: 7.41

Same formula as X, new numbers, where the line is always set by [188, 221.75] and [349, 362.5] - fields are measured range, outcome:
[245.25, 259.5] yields 0.257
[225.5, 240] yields 0.032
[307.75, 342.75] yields 0.280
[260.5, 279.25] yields 0.348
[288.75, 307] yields 0.497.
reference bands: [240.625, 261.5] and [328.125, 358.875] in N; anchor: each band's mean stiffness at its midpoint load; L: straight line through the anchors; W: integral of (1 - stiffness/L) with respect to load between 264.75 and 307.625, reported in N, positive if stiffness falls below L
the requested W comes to 5.78 N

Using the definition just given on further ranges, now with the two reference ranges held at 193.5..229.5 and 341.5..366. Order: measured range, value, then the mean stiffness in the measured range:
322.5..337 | 4.8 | 4.98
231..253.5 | 2.2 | 6.58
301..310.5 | 4.8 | 3.65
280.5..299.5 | 3.7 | 5.94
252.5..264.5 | 3.6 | 5.15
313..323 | 1.5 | 6.32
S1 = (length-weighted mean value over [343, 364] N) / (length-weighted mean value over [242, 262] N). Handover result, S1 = 1.29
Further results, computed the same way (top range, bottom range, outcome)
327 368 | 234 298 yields 1.15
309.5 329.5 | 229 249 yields 0.82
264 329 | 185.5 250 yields 0.75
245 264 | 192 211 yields 0.76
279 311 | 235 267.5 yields 0.89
